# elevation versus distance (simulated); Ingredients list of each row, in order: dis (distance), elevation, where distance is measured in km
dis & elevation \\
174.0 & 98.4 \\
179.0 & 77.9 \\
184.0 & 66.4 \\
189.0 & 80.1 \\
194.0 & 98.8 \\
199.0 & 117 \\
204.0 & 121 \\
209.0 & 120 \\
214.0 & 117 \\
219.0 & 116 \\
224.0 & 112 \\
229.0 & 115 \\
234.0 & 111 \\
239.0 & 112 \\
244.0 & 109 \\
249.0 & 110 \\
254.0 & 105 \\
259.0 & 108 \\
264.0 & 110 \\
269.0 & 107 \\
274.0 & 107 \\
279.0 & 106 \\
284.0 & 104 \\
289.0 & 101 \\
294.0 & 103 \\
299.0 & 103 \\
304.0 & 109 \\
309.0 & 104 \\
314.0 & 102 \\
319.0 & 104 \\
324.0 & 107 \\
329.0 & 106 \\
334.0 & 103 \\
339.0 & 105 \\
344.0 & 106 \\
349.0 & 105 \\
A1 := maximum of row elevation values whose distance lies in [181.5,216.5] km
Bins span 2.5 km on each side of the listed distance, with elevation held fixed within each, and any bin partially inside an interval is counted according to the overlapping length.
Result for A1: 121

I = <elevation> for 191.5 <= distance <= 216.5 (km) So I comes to 115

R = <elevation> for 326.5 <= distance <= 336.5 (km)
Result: 104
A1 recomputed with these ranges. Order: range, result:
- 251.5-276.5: 110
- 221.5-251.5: 115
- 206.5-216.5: 120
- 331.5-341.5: 105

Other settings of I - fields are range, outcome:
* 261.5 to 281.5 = 108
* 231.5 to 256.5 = 109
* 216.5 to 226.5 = 114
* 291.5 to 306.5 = 105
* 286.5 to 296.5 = 102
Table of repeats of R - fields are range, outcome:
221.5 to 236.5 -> 113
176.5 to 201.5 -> 88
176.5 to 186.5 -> 72.2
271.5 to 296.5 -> 104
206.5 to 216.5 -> 118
